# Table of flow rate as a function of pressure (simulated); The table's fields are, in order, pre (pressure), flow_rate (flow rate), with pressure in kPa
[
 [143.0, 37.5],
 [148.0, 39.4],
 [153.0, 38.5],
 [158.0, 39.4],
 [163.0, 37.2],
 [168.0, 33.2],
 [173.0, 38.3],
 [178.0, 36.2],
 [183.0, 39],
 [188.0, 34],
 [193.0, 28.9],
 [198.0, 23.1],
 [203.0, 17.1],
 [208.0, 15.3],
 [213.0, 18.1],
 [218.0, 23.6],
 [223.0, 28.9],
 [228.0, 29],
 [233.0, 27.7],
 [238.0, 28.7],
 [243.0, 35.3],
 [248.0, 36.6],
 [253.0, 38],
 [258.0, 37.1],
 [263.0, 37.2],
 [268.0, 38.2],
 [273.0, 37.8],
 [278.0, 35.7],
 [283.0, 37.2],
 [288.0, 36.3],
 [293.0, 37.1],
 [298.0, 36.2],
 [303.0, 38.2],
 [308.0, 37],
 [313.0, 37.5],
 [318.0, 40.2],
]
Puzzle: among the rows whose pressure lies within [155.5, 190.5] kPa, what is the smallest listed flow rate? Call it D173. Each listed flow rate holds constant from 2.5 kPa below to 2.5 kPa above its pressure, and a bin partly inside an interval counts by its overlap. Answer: 33.2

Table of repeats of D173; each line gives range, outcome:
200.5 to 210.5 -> 15.3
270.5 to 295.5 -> 35.7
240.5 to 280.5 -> 35.3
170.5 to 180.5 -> 36.2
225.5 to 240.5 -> 27.7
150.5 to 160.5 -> 38.5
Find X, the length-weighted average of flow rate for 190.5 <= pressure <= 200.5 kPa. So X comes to 26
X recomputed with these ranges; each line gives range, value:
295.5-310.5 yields 37.1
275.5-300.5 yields 36.5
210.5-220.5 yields 20.9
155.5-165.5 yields 38.3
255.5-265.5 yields 37.1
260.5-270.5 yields 37.7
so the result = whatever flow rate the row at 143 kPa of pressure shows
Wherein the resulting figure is 37.5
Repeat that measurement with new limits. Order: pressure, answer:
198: 23.1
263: 37.2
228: 29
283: 37.2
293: 37.1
